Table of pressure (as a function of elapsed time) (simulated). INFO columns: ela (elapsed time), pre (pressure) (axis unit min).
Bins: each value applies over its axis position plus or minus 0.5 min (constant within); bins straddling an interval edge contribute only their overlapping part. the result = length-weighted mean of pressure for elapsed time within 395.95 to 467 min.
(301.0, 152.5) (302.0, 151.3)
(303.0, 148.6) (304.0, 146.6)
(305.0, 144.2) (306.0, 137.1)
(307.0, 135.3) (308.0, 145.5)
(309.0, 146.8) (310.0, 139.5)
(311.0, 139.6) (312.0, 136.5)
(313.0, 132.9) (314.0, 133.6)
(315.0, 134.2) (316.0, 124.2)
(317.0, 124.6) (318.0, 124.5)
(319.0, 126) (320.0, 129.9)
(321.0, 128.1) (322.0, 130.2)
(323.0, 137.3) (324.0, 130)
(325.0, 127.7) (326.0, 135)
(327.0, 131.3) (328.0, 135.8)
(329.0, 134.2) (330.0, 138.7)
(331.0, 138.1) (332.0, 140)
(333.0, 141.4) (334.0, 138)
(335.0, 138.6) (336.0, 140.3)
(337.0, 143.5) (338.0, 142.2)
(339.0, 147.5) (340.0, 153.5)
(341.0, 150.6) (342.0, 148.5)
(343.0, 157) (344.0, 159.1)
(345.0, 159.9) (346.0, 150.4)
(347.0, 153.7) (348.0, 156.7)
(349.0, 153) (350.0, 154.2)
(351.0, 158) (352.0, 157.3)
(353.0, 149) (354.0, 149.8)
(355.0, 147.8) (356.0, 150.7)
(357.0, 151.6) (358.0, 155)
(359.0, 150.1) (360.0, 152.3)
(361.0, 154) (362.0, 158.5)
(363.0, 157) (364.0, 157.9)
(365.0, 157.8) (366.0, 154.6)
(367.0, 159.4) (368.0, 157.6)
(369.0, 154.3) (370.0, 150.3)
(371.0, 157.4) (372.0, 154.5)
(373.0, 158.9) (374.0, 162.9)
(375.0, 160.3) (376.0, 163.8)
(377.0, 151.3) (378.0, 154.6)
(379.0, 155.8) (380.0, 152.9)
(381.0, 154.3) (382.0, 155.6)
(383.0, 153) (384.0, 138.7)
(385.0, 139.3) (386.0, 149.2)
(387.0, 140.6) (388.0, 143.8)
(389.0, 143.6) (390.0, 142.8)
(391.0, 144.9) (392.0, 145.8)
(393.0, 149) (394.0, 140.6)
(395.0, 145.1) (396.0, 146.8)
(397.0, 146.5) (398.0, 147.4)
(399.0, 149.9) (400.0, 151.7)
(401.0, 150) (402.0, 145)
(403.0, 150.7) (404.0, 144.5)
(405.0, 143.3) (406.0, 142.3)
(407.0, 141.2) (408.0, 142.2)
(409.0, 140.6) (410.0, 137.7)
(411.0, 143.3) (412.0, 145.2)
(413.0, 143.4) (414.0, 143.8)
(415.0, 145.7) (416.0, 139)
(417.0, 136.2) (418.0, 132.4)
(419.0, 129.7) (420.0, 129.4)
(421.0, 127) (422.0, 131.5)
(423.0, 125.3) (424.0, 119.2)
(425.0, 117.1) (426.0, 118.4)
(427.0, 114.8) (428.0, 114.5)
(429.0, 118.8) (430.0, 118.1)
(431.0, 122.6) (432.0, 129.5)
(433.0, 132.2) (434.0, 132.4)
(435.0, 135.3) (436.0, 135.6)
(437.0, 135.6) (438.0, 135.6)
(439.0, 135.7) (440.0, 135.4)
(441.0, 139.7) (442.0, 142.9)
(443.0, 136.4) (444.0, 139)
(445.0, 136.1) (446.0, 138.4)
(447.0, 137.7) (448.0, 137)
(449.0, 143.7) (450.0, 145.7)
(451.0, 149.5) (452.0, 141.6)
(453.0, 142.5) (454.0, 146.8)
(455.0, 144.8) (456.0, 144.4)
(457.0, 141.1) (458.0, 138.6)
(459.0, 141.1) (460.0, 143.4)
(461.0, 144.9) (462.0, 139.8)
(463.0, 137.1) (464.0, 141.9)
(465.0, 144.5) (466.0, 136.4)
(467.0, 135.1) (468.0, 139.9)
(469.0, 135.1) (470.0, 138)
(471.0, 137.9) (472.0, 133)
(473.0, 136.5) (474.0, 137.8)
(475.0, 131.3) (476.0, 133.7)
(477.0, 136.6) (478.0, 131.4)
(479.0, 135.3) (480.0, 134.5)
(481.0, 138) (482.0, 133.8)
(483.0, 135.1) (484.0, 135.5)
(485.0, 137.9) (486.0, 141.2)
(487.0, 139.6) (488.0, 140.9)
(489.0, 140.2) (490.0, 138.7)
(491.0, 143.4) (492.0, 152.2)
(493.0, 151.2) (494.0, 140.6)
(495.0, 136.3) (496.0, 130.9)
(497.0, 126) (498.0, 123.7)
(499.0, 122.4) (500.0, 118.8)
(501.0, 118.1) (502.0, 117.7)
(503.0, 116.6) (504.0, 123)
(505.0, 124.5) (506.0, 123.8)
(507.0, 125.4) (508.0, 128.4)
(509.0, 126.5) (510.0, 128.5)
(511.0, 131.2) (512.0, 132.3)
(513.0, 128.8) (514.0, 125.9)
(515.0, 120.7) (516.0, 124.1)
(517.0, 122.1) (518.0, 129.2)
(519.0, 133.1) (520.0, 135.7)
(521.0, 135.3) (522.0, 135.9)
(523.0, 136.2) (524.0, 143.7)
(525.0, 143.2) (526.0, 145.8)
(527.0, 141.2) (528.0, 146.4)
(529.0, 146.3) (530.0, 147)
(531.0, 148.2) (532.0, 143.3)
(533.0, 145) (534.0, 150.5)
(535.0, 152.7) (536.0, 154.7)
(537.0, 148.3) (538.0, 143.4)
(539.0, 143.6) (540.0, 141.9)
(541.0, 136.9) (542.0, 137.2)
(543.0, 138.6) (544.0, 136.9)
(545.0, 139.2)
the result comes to 138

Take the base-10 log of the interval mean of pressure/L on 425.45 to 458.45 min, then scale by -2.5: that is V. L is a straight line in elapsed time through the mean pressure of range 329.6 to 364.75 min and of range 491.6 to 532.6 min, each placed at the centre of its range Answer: 0.04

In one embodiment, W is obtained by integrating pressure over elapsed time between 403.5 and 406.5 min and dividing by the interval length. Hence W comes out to 143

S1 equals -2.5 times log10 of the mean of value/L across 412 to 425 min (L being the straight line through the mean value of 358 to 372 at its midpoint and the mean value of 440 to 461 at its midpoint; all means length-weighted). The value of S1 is 0.10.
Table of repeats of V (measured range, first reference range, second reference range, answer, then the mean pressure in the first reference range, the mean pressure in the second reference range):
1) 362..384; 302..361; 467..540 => -0.110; 143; 136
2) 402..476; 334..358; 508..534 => 0.049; 151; 136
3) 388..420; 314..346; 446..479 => -0.033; 138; 140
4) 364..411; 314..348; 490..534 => -0.090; 139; 133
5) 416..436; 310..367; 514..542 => 0.131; 144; 140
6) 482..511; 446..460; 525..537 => 0.105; 143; 147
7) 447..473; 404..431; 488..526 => -0.072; 132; 131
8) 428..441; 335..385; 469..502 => 0.097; 153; 135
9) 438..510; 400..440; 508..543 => 0.001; 134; 138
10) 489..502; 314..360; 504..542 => 0.037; 143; 137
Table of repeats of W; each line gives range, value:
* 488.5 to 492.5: 144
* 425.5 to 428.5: 116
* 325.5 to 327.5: 133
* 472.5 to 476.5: 135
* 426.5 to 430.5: 117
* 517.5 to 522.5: 134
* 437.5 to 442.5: 138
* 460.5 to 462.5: 142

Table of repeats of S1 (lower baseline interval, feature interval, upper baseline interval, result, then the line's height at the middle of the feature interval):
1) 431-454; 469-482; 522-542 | 0.041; 140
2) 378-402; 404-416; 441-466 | 0.022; 146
